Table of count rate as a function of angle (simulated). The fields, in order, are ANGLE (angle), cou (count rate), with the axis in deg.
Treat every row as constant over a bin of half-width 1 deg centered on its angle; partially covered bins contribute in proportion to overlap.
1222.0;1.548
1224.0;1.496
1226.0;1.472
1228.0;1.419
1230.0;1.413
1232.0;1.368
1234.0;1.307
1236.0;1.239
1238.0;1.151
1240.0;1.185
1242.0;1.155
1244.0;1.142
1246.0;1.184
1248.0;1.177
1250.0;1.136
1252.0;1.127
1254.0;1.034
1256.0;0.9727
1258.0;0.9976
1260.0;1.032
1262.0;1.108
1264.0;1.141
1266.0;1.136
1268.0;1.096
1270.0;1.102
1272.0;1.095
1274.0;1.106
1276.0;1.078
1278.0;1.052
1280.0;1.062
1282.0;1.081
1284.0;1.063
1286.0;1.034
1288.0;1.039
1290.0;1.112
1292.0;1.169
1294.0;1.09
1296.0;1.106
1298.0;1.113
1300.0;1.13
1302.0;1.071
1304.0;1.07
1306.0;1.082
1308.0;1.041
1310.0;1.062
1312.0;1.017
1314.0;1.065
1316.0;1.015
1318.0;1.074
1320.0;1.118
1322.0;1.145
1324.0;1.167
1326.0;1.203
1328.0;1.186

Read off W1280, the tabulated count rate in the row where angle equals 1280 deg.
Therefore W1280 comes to 1.062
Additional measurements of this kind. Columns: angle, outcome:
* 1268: 1.096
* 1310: 1.062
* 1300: 1.13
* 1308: 1.041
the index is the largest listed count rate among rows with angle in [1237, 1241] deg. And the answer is 1.185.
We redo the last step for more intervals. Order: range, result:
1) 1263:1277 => 1.141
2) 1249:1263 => 1.136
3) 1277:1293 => 1.169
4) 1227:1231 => 1.419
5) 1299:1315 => 1.13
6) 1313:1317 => 1.065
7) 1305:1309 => 1.082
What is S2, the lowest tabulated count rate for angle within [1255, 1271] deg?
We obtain 0.9727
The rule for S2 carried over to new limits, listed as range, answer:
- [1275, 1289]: 1.034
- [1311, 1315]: 1.017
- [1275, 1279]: 1.052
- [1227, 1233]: 1.368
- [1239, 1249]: 1.142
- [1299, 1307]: 1.07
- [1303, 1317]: 1.015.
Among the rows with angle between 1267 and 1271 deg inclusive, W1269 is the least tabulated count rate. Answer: 1.096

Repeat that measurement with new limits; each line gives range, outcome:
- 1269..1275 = 1.095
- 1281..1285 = 1.063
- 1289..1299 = 1.09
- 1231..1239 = 1.151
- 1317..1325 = 1.074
